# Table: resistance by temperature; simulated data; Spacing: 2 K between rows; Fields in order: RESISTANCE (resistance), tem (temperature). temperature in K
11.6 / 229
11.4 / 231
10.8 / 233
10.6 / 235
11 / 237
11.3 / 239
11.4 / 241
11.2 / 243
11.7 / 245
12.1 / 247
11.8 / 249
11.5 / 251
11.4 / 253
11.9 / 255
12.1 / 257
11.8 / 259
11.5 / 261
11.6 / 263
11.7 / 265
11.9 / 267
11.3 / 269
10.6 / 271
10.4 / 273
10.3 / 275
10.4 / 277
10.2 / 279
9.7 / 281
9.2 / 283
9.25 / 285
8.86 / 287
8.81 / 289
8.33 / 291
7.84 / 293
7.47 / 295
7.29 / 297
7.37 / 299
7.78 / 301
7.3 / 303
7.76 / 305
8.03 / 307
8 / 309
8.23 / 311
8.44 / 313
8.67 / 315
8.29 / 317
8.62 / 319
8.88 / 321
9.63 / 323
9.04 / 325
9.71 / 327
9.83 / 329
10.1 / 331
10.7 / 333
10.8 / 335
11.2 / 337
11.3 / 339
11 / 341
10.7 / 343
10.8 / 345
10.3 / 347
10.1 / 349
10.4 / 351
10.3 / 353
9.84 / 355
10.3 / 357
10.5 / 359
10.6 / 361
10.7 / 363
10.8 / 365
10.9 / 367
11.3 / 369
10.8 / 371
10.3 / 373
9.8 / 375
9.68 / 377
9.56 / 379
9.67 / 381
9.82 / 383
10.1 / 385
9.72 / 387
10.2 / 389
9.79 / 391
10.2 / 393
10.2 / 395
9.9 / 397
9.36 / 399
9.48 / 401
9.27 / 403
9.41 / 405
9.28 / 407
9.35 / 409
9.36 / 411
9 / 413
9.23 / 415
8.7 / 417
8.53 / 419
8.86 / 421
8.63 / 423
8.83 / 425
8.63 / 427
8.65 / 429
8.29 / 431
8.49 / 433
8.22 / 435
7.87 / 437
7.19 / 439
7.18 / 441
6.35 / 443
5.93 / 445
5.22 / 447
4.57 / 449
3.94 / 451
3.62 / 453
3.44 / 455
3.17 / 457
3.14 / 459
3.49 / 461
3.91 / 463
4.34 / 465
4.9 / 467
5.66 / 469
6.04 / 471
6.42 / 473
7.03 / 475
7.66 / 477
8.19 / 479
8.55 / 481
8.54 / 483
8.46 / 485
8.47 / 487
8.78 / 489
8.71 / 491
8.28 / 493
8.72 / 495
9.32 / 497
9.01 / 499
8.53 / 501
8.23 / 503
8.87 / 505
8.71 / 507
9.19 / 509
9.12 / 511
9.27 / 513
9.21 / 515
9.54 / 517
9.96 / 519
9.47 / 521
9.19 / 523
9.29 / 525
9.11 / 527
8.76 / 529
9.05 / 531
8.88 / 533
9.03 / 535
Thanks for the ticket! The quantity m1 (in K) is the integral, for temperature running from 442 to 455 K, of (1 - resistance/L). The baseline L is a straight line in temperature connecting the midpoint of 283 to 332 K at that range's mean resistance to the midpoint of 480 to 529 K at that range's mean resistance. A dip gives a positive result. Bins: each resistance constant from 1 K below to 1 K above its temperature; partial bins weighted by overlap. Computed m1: 5.88 K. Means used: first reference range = 8.5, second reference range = 8.94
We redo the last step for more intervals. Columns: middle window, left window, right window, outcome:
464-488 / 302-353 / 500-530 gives 5.6 K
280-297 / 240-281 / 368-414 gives 3.7 K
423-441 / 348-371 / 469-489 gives 1.2 K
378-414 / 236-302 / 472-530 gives -0.8 K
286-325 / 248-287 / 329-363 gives 9.2 K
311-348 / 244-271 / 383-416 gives 2.7 K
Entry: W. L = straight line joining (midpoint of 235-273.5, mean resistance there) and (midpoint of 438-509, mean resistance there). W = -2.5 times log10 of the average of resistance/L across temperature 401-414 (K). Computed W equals -0.15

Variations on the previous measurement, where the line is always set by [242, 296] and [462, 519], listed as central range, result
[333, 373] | -0.12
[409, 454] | 0.15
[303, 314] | 0.25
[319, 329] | 0.07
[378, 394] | -0.08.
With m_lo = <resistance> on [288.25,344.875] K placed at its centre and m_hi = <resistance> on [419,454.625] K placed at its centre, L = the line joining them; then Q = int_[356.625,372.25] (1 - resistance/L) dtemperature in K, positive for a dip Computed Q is -4.8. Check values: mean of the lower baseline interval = 9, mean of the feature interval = 10.7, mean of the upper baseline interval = 7.06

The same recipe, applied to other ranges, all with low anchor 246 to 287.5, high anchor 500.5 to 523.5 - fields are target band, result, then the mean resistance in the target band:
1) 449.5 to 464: 9.08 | 3.57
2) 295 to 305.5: 3.16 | 7.48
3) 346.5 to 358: 0.12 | 10.2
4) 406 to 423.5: 1.50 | 9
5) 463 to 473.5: 4.63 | 5.28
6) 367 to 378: -0.28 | 10.4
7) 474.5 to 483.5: 1.29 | 8.02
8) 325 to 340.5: 0.03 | 10.4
